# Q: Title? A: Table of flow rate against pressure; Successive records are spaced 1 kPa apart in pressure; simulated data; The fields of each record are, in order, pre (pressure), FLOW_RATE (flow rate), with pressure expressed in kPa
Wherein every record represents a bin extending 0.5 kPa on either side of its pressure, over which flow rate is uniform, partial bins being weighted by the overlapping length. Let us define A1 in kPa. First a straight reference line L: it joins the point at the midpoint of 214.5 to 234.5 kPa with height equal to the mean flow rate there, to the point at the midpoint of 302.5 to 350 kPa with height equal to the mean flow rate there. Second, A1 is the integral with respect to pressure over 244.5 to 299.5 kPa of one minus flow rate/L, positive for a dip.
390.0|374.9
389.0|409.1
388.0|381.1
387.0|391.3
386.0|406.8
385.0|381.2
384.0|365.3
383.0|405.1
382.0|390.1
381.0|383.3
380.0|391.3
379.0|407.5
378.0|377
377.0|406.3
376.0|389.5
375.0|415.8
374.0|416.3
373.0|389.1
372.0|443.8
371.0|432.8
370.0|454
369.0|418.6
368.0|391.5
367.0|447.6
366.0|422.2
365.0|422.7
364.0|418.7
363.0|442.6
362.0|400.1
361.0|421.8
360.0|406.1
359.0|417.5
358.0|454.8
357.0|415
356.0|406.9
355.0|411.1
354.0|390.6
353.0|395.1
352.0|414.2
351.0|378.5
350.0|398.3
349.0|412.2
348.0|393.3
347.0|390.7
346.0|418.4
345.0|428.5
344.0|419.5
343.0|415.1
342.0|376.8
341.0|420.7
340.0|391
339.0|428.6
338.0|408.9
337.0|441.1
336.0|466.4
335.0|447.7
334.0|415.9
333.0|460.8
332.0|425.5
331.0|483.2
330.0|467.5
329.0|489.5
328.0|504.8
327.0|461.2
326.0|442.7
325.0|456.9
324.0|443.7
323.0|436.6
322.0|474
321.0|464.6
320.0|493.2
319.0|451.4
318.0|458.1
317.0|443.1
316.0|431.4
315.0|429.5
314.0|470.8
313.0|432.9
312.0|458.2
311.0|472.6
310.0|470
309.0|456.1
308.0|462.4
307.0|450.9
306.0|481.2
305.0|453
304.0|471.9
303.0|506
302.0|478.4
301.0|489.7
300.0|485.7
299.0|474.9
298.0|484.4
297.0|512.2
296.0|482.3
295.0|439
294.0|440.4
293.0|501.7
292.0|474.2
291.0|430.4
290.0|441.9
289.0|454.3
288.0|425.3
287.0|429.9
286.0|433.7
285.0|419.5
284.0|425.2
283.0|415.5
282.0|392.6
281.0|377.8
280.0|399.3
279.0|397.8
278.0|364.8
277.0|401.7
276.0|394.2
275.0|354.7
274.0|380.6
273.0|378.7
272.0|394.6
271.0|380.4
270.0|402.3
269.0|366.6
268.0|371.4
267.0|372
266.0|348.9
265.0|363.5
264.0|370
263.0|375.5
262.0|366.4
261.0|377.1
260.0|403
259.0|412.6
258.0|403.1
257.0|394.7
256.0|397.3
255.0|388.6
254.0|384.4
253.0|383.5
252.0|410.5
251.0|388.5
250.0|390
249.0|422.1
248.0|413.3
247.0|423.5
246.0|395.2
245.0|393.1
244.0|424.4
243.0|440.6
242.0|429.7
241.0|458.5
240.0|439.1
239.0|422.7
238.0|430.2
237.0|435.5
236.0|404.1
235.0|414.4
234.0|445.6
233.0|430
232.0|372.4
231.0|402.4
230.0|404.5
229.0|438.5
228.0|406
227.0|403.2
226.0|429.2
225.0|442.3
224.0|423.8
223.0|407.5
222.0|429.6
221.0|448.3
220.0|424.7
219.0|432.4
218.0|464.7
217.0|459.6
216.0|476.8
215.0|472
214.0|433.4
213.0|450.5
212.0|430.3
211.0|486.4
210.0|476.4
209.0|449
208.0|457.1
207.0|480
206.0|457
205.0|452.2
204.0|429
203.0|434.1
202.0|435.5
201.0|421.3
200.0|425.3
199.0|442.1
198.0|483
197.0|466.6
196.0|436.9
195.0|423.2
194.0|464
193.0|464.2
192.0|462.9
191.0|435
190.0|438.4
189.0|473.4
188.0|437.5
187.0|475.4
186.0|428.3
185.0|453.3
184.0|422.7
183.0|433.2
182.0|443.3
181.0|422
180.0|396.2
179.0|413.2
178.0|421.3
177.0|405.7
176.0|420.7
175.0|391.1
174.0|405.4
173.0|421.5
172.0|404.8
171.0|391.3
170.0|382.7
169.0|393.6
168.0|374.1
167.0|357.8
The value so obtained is 3.8 kPa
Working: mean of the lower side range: 431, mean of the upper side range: 446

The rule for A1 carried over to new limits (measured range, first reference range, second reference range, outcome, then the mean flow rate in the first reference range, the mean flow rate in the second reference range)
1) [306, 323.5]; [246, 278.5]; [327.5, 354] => -1.9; 387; 426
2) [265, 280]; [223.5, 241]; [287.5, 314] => 2.3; 421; 467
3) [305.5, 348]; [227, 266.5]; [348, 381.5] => -3.7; 405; 412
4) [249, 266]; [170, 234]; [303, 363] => 1.9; 436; 438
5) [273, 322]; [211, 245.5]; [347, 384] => -2.9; 431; 410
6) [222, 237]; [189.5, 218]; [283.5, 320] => 1.2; 452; 459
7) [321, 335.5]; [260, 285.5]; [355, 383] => -2.1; 384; 414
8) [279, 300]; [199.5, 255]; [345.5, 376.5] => -1.0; 429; 414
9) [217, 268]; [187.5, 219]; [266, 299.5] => 3.0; 452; 418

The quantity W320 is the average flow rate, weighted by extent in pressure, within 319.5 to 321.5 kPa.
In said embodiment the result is 479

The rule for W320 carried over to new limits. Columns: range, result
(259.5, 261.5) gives 390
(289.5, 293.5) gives 462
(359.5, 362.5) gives 409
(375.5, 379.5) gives 395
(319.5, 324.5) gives 462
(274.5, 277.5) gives 384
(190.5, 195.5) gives 450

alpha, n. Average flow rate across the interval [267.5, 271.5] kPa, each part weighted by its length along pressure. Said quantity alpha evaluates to 380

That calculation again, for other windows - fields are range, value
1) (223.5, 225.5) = 433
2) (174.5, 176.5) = 406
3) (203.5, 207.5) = 455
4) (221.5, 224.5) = 420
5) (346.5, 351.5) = 395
